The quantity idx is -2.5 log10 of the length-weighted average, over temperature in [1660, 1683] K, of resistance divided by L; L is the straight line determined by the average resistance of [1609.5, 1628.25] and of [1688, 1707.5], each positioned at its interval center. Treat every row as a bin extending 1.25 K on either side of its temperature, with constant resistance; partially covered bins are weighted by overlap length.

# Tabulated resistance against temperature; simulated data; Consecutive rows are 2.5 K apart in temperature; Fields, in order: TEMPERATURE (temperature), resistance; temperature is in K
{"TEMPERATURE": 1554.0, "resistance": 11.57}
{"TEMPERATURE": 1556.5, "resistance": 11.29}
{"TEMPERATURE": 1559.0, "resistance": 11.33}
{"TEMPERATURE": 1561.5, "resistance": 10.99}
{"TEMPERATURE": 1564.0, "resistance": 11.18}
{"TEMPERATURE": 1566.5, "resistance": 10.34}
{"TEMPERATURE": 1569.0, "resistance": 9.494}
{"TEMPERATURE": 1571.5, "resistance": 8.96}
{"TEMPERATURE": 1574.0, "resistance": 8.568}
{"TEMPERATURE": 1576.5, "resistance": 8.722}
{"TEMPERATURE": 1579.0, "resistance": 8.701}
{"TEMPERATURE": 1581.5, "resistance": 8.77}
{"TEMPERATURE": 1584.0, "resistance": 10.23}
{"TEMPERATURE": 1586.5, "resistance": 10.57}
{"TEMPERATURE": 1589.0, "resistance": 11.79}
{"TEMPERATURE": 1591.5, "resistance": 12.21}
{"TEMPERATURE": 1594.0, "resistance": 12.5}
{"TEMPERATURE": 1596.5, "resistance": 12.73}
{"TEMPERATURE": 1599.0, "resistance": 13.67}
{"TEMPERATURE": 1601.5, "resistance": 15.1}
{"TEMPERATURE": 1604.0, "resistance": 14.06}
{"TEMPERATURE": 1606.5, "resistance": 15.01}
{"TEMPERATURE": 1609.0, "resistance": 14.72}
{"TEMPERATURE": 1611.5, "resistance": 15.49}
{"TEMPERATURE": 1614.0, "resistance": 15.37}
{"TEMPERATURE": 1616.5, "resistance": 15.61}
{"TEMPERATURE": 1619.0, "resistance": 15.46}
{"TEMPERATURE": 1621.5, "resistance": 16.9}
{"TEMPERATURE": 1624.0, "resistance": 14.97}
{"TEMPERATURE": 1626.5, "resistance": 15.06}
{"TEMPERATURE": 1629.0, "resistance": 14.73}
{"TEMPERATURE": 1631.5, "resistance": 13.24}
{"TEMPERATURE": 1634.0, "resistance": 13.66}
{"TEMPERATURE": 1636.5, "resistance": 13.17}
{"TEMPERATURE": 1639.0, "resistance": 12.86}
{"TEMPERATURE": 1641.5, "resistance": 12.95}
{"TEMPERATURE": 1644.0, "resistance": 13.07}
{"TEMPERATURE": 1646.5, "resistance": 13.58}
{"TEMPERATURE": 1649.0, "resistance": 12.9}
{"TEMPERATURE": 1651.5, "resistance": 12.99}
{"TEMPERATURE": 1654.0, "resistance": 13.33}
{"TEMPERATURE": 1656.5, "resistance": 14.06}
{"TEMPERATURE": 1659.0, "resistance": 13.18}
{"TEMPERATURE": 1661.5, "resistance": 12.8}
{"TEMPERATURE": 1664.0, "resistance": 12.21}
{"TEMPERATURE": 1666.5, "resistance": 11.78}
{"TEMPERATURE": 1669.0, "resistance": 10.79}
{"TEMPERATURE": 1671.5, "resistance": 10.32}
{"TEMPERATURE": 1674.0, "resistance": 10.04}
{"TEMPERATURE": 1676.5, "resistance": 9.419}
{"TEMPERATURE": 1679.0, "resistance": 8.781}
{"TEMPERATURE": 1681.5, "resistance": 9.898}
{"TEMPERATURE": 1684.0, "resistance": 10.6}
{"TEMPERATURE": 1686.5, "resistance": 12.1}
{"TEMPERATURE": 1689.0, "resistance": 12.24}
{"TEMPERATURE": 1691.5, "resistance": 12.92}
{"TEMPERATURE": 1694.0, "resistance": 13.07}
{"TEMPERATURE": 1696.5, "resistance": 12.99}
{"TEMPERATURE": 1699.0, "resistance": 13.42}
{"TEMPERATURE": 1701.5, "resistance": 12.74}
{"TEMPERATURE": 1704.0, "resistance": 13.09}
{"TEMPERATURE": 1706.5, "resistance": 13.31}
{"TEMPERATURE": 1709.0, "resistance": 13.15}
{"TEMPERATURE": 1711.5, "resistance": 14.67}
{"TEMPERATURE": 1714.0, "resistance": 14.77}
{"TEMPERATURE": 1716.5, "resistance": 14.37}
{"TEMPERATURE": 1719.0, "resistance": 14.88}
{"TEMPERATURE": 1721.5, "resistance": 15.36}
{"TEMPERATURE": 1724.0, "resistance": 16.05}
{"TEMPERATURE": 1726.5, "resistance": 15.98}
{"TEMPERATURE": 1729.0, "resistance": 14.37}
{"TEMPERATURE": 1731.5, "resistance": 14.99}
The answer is 0.28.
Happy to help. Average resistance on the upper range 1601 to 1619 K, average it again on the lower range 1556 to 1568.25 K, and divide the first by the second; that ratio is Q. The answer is 1.38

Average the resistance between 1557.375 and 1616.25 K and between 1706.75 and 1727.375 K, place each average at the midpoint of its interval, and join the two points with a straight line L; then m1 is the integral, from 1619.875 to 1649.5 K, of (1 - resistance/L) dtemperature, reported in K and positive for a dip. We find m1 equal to -2.45 K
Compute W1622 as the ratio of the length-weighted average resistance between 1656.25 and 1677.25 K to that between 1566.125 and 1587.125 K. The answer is 1.2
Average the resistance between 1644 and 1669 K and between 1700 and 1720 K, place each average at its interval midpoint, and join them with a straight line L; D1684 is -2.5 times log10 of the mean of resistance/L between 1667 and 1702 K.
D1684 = 0.18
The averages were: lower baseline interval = 12.9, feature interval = 11.4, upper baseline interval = 13.9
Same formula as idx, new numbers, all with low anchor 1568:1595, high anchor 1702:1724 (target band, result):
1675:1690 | 0.26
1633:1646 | -0.11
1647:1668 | -0.04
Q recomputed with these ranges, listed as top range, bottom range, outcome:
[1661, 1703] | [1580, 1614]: 0.89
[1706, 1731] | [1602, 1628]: 0.97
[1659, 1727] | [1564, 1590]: 1.31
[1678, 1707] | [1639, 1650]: 0.92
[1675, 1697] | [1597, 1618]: 0.76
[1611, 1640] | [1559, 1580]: 1.51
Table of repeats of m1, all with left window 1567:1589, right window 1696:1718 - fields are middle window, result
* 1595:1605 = -3.6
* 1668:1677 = 1.7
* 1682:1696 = 1.0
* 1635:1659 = -3.1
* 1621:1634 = -4.4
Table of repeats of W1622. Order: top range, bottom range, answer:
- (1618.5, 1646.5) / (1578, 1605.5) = 1.19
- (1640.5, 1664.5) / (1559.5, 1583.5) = 1.37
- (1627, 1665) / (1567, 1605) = 1.20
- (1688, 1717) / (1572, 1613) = 1.11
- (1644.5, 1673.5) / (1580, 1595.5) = 1.14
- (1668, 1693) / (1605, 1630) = 0.70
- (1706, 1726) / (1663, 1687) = 1.39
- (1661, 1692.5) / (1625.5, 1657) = 0.82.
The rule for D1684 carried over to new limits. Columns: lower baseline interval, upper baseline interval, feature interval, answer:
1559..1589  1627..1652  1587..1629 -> -0.222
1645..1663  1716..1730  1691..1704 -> 0.115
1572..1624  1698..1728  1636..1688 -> 0.145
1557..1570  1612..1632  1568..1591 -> 0.239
